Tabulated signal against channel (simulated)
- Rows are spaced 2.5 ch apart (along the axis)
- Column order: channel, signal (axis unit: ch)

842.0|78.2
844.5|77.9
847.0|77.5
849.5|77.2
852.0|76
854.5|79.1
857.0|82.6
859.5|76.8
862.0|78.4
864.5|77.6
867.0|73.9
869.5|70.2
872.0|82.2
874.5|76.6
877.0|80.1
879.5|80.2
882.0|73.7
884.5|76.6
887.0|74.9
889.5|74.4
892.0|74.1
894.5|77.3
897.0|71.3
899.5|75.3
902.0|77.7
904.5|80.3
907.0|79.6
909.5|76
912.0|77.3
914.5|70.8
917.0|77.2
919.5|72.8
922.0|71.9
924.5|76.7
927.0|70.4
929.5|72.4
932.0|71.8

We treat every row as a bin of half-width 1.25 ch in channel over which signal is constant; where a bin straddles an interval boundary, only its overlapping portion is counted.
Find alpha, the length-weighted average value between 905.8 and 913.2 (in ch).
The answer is 77.6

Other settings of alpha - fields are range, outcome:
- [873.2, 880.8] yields 79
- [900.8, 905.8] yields 79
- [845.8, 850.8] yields 77.3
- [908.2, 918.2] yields 75.3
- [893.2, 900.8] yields 74.6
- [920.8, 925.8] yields 74.3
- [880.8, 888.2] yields 75.1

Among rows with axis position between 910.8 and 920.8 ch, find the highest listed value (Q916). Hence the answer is 77.3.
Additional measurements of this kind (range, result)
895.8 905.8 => 80.3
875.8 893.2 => 80.2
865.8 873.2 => 82.2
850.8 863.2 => 82.6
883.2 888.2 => 76.6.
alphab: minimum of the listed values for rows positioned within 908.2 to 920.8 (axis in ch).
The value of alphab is 70.8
